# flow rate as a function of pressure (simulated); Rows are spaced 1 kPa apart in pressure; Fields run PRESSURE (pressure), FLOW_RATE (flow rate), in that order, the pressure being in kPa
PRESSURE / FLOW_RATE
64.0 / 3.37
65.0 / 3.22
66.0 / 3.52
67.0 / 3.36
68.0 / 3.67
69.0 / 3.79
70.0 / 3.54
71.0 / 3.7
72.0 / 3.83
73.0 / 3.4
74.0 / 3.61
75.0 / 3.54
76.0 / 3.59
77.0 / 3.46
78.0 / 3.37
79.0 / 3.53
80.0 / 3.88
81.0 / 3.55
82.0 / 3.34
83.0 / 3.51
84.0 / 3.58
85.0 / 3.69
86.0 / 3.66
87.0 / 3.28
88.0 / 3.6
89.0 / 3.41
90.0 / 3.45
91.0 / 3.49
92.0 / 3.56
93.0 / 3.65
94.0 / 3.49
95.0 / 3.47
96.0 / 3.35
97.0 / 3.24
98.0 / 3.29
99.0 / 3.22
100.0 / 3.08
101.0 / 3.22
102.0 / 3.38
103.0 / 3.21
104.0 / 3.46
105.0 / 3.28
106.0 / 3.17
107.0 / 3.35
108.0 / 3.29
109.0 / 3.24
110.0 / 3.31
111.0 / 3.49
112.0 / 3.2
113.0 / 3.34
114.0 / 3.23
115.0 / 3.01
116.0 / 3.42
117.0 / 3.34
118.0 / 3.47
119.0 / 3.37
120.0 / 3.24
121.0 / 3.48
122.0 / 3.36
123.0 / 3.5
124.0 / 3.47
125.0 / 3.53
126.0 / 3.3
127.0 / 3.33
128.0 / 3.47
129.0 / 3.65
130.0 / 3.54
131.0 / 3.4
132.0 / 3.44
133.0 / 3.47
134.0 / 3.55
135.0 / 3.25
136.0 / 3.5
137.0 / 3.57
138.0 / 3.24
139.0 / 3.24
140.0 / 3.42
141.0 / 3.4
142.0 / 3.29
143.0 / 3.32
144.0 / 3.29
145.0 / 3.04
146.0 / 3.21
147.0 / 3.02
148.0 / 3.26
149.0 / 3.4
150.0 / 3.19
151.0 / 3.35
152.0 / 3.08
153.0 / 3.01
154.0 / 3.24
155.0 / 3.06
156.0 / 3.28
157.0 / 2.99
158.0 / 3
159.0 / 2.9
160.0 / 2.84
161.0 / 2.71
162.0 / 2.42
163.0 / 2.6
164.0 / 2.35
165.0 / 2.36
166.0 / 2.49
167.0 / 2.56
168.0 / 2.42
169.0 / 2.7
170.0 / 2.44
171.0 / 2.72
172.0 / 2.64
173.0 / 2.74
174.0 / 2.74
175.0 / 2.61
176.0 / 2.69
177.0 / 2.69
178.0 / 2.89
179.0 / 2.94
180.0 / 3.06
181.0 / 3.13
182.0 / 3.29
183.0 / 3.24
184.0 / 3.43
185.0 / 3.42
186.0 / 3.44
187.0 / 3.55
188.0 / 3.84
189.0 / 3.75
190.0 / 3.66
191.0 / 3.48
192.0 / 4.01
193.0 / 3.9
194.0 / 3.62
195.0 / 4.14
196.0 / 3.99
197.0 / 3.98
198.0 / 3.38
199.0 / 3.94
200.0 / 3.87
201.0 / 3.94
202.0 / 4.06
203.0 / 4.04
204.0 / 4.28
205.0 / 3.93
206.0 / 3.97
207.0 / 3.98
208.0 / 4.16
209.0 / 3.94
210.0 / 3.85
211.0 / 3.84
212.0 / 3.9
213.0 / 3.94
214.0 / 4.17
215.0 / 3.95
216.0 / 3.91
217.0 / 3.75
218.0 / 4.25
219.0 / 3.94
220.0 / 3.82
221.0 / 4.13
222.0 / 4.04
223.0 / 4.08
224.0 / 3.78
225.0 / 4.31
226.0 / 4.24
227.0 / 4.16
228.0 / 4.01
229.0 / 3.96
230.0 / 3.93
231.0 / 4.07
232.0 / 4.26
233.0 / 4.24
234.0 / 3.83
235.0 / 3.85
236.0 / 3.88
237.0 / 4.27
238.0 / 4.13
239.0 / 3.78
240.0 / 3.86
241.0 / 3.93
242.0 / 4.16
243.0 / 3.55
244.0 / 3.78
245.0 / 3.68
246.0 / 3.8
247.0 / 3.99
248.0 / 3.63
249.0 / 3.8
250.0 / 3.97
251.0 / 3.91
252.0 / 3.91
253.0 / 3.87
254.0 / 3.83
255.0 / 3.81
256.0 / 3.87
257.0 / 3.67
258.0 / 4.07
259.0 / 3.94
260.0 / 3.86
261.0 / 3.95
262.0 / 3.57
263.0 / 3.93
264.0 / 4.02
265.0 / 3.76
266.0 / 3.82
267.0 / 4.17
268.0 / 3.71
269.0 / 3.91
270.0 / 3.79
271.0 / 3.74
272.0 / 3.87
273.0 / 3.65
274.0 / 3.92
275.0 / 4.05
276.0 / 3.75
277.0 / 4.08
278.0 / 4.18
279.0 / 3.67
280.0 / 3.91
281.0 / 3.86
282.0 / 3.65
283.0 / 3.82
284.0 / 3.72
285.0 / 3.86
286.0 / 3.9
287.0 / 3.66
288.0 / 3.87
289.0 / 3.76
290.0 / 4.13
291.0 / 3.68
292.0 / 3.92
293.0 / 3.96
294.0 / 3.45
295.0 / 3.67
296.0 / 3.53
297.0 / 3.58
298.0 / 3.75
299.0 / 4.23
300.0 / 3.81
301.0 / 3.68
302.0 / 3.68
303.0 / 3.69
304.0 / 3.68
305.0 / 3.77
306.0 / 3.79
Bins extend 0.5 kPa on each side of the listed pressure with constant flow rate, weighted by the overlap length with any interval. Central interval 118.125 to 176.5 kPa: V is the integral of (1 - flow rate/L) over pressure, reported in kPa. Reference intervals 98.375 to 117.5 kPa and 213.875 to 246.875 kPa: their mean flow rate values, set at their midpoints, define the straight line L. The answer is 6.5 kPa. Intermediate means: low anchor 3.28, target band 3.1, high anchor 3.98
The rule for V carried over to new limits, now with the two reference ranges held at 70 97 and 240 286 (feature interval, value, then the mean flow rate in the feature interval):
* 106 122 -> 1.2 kPa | 3.32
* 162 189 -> 5.9 kPa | 2.89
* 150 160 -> 1.6 kPa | 3.09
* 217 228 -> -0.8 kPa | 4.06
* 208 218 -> -0.5 kPa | 3.95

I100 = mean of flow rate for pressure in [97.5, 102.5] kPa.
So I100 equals 3.24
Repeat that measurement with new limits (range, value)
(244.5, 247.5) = 3.82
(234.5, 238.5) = 4.03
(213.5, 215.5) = 4.06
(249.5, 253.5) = 3.92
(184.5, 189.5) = 3.6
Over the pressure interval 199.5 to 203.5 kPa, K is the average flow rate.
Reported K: 3.98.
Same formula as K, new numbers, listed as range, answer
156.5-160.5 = 2.93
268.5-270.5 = 3.85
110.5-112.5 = 3.35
